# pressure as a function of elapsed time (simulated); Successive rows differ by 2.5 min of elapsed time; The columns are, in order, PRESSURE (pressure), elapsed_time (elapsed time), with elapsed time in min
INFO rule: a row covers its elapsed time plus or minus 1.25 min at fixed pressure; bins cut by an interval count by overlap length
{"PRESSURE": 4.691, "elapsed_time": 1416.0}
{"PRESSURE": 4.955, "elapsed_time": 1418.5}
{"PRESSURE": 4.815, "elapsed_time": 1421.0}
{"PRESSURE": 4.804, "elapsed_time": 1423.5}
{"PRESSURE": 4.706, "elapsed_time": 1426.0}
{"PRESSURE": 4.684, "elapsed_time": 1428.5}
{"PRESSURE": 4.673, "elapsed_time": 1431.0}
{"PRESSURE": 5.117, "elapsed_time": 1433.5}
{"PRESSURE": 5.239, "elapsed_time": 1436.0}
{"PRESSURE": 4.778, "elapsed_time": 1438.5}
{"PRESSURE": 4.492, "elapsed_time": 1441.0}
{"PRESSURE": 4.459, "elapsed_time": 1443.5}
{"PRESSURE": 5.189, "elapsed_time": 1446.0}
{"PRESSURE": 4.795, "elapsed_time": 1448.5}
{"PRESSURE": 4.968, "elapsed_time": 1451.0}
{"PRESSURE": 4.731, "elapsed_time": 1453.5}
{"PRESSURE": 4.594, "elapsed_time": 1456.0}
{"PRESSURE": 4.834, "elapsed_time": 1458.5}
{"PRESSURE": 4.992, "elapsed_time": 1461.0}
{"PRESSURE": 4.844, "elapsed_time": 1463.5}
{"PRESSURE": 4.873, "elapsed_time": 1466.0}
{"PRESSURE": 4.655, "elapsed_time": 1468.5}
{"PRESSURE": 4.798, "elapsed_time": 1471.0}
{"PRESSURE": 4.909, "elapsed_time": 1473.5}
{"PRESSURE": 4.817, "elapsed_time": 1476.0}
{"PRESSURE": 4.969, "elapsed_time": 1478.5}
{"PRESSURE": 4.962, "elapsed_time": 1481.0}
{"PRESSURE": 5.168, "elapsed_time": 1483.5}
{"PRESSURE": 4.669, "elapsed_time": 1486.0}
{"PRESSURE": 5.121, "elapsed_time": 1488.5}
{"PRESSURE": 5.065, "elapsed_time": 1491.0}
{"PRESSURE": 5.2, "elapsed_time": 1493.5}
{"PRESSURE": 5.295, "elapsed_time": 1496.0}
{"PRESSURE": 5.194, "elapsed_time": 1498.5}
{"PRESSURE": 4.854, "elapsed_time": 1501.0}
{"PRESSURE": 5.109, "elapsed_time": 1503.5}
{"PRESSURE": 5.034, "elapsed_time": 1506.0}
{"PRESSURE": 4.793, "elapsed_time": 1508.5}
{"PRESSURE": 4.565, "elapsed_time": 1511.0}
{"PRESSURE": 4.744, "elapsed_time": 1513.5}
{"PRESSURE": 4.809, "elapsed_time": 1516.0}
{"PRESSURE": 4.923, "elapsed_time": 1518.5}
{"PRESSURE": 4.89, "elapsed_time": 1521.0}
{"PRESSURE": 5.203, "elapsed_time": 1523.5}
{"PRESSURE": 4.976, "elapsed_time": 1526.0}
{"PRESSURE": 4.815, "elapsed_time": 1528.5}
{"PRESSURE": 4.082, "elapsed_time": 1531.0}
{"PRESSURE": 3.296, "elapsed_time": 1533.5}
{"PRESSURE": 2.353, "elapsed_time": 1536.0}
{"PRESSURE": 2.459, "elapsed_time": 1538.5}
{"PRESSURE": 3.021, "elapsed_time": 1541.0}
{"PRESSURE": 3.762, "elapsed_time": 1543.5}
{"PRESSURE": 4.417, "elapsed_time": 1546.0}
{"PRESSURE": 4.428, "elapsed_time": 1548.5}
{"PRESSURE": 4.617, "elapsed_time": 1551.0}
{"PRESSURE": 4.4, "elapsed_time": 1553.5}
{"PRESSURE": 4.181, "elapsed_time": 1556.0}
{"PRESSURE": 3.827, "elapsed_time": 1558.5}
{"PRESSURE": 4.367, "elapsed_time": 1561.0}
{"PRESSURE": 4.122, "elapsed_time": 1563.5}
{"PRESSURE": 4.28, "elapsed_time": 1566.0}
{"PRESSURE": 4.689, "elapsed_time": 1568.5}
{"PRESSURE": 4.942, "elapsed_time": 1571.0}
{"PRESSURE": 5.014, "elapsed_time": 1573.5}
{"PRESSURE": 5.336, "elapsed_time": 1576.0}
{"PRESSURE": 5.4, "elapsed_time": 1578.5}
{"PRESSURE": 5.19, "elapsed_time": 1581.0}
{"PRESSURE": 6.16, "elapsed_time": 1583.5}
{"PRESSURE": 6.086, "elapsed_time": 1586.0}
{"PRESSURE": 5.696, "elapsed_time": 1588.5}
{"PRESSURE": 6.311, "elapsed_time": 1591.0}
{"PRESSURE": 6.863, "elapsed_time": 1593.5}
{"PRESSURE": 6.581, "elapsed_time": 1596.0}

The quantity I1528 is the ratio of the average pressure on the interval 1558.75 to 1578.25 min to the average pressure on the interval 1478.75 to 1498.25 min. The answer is 0.92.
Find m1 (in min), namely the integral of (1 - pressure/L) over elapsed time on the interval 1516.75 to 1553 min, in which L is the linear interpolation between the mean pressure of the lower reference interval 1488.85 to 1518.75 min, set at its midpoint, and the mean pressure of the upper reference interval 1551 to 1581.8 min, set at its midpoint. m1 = 5.3 min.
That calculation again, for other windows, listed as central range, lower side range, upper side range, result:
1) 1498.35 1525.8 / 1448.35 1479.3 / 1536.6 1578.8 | -2.3 min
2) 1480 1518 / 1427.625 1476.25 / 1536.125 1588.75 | -2.2 min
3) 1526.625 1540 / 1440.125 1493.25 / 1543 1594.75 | 4.0 min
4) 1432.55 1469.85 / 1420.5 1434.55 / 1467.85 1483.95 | 0.1 min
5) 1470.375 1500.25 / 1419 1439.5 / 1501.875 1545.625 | -3.3 min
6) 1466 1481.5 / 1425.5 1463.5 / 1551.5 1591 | 0.0 min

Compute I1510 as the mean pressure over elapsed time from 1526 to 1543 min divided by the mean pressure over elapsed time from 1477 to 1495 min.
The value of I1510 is 0.69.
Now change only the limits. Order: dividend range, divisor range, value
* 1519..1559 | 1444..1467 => 0.84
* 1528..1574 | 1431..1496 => 0.82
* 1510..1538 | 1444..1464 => 0.90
